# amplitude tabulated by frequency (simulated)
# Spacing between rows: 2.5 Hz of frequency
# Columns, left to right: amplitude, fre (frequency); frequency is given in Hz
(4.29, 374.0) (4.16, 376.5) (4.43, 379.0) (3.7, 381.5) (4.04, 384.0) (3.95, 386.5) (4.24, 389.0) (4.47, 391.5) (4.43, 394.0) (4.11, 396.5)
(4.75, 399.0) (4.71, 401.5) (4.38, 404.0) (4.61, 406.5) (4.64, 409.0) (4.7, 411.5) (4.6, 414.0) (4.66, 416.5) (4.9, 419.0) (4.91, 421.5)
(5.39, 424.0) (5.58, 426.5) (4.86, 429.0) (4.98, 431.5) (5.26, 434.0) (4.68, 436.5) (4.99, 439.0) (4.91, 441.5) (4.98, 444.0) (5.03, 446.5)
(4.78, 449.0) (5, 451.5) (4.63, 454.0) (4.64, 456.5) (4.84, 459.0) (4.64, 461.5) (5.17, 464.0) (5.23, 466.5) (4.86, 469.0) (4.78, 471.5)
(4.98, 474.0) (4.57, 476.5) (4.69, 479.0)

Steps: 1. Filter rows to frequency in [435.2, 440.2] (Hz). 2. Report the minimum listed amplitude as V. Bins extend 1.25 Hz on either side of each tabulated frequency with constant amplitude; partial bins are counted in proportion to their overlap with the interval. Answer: 4.68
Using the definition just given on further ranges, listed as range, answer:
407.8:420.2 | 4.6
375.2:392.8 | 3.7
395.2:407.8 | 4.11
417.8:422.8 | 4.9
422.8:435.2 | 4.86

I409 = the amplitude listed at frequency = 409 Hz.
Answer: 4.64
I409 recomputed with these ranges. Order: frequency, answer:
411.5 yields 4.7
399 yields 4.75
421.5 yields 4.91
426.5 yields 5.58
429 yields 4.86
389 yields 4.24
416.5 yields 4.66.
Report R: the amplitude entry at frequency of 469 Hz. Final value 4.86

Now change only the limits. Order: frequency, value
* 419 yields 4.9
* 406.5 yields 4.61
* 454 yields 4.63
